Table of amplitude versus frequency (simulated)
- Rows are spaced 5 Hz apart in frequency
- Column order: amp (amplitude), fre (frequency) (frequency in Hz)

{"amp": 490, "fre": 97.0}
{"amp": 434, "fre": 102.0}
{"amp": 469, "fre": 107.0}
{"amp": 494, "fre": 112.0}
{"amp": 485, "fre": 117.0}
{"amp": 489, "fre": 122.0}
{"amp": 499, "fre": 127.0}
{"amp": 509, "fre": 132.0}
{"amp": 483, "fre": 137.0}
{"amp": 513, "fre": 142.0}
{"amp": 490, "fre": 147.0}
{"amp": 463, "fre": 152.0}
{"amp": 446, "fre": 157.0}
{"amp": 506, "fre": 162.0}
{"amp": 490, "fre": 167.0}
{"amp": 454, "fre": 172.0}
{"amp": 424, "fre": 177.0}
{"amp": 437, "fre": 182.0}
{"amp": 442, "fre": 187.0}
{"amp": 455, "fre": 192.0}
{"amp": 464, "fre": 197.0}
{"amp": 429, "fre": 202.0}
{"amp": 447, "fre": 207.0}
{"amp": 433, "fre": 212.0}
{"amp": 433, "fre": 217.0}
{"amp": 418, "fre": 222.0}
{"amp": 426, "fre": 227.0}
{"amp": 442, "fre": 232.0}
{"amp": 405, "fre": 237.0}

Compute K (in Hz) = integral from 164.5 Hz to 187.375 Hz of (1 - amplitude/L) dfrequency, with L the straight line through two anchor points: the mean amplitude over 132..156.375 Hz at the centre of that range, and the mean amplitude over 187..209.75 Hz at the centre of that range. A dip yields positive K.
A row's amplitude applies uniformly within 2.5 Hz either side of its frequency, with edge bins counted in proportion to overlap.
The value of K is 0.7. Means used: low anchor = 486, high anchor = 448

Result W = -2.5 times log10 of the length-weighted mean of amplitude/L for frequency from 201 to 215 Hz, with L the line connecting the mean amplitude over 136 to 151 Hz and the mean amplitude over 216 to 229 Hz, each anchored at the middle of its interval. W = 0.00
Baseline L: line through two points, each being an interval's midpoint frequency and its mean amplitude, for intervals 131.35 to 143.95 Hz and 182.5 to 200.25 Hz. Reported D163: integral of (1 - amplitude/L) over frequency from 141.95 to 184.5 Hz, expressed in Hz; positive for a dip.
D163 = 0.9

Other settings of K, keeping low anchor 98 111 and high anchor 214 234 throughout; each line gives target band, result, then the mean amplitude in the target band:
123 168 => -3.9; 489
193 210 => -0.5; 447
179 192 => -0.1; 442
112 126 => -1.0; 490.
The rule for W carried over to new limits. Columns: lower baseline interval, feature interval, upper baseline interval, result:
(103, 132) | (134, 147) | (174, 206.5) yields -0.06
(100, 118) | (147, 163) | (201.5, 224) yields -0.04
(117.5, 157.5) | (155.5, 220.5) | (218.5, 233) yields 0.01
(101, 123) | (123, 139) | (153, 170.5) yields -0.04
